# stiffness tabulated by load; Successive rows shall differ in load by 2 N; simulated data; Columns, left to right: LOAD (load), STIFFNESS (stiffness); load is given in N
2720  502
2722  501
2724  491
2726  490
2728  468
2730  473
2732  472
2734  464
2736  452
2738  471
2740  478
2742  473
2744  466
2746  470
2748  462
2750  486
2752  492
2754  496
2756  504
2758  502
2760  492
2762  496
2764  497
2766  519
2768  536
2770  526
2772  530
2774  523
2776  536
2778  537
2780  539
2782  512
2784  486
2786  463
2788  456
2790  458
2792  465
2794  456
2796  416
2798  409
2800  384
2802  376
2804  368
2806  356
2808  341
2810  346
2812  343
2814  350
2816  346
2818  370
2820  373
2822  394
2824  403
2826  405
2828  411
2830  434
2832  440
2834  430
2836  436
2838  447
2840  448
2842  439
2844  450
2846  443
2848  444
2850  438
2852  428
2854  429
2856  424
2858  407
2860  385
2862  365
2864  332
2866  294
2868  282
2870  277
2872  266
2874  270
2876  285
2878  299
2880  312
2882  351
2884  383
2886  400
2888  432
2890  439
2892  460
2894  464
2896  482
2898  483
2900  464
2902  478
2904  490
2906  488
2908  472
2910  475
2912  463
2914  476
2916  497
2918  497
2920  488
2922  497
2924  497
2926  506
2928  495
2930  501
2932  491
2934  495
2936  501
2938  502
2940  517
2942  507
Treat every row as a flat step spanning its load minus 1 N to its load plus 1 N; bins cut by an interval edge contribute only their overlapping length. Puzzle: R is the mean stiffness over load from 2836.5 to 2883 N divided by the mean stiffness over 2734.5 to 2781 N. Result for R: 0.74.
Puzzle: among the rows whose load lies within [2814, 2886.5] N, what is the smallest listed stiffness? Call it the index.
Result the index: 266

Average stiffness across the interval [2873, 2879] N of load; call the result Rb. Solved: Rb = 285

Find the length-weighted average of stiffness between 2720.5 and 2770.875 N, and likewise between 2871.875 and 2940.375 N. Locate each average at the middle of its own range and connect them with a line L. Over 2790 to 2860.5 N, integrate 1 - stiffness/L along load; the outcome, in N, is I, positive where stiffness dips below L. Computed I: 9.0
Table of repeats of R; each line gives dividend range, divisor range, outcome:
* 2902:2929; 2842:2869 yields 1.23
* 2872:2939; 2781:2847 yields 1.08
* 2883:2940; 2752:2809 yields 1.01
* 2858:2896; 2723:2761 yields 0.74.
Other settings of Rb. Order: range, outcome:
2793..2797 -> 436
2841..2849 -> 444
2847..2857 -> 433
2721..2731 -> 485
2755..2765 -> 498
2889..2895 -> 454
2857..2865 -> 372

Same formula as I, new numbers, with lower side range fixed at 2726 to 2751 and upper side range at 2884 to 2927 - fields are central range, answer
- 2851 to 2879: 7.87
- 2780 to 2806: 1.80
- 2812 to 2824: 2.63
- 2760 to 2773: -1.24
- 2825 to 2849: 1.81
